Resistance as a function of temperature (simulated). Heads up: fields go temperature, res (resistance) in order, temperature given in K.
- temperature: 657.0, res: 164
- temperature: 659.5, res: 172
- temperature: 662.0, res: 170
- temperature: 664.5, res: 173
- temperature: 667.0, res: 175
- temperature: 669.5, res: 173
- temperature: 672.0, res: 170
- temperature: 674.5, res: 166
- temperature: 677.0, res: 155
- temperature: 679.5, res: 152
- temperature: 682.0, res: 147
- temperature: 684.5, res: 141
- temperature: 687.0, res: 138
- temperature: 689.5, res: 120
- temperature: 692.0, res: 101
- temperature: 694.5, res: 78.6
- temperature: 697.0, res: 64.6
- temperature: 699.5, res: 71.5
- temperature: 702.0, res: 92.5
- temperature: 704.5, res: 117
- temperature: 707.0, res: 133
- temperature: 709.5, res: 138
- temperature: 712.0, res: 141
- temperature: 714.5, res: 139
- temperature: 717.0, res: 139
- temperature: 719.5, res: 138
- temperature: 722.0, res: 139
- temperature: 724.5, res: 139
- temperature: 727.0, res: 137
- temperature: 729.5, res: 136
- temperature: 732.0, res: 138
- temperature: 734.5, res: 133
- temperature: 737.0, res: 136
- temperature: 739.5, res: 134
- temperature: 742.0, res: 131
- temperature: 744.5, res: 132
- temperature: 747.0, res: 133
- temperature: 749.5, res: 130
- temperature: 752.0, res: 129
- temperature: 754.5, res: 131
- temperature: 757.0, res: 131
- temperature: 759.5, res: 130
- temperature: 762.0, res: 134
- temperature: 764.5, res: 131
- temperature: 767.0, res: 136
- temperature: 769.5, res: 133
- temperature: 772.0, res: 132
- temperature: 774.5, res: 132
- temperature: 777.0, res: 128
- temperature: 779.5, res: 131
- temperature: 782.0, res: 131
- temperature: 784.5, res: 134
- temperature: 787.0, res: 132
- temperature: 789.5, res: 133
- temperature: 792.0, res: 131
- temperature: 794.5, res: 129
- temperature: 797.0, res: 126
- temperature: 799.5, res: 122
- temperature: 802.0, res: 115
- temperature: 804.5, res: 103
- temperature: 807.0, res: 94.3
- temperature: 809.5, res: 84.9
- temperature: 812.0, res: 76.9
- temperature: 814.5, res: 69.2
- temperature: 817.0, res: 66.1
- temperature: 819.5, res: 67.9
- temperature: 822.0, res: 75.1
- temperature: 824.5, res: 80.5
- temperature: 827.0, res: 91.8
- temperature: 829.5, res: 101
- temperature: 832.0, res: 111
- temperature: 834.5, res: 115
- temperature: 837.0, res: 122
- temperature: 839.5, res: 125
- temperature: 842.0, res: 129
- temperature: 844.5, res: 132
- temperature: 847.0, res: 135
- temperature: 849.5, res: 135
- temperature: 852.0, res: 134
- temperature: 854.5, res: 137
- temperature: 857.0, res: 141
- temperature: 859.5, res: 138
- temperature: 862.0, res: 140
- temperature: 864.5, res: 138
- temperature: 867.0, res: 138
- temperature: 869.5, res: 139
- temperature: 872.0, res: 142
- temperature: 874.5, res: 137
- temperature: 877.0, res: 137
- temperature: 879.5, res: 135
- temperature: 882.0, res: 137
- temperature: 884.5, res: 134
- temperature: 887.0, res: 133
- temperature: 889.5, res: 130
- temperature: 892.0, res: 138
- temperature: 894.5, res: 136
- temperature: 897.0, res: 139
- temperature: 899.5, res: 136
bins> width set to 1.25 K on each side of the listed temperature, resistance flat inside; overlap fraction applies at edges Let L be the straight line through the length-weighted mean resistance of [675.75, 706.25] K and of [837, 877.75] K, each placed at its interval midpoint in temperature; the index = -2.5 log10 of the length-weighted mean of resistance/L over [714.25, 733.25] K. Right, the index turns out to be -0.16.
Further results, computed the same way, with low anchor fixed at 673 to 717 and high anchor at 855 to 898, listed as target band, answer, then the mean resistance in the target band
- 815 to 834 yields 0.485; 85.4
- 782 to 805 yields 0.043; 126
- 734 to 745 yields -0.051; 133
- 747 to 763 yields -0.022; 131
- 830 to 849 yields 0.091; 124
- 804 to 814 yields 0.452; 87.2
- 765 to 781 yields -0.019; 132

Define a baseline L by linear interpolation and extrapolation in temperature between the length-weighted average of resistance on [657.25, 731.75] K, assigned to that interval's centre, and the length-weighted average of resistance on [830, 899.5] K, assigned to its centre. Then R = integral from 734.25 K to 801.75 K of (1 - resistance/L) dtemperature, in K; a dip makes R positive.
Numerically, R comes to 2.1 K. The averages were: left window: 137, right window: 133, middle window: 131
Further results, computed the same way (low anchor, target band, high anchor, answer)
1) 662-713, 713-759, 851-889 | -0.1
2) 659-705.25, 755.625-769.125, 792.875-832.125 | -2.7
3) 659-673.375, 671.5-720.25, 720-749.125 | 9.3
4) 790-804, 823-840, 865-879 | 3.3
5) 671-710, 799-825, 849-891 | 9.1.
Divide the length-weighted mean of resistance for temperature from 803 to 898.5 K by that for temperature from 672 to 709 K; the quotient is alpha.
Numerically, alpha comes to 0.98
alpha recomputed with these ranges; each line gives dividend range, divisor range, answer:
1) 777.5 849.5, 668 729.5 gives 0.84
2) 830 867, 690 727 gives 1.11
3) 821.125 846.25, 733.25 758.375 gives 0.83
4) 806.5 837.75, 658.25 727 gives 0.65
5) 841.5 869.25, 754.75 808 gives 1.07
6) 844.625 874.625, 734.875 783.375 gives 1.04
